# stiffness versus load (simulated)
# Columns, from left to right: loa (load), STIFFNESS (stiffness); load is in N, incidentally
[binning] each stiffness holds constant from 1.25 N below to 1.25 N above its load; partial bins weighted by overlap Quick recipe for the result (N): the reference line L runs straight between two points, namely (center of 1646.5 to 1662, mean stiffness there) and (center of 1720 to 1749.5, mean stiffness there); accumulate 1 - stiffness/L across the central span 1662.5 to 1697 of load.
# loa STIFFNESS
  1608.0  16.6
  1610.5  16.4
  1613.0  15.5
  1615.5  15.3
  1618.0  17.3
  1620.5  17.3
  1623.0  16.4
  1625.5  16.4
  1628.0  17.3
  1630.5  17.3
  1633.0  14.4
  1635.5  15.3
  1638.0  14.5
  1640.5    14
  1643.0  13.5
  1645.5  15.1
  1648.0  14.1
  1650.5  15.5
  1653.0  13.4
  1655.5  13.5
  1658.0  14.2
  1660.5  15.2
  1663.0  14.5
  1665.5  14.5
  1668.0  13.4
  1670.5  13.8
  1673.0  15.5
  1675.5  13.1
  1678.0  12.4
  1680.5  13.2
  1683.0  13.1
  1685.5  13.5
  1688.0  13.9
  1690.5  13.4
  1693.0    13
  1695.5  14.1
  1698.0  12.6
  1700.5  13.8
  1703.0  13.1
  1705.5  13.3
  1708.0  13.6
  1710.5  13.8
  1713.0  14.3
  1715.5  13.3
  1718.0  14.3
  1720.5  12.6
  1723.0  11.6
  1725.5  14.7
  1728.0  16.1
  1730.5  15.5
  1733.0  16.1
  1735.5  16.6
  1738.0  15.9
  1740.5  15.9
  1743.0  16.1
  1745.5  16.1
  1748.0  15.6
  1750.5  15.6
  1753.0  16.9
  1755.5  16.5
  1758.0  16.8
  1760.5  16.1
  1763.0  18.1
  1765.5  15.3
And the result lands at 2.3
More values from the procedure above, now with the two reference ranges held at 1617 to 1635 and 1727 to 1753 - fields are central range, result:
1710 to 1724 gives 2.4 N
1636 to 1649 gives 1.7 N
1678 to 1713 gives 6.1 N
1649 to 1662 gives 1.6 N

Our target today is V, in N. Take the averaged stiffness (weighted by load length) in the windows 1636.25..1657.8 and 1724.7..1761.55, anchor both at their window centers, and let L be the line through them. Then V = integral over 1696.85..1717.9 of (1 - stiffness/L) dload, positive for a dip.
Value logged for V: 2.5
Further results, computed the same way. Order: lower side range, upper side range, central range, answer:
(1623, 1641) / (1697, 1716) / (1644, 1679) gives 1.6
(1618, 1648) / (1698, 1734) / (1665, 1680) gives 1.1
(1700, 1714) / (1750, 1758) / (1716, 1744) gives 0.1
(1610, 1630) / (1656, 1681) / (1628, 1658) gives 1.2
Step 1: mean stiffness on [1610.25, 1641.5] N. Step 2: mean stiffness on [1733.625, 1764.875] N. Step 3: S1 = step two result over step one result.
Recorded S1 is 1.02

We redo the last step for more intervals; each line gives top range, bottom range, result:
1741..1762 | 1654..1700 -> 1.18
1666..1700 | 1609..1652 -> 0.86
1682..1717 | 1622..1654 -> 0.89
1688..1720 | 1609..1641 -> 0.85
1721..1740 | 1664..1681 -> 1.10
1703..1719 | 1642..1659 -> 0.97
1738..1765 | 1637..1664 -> 1.14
